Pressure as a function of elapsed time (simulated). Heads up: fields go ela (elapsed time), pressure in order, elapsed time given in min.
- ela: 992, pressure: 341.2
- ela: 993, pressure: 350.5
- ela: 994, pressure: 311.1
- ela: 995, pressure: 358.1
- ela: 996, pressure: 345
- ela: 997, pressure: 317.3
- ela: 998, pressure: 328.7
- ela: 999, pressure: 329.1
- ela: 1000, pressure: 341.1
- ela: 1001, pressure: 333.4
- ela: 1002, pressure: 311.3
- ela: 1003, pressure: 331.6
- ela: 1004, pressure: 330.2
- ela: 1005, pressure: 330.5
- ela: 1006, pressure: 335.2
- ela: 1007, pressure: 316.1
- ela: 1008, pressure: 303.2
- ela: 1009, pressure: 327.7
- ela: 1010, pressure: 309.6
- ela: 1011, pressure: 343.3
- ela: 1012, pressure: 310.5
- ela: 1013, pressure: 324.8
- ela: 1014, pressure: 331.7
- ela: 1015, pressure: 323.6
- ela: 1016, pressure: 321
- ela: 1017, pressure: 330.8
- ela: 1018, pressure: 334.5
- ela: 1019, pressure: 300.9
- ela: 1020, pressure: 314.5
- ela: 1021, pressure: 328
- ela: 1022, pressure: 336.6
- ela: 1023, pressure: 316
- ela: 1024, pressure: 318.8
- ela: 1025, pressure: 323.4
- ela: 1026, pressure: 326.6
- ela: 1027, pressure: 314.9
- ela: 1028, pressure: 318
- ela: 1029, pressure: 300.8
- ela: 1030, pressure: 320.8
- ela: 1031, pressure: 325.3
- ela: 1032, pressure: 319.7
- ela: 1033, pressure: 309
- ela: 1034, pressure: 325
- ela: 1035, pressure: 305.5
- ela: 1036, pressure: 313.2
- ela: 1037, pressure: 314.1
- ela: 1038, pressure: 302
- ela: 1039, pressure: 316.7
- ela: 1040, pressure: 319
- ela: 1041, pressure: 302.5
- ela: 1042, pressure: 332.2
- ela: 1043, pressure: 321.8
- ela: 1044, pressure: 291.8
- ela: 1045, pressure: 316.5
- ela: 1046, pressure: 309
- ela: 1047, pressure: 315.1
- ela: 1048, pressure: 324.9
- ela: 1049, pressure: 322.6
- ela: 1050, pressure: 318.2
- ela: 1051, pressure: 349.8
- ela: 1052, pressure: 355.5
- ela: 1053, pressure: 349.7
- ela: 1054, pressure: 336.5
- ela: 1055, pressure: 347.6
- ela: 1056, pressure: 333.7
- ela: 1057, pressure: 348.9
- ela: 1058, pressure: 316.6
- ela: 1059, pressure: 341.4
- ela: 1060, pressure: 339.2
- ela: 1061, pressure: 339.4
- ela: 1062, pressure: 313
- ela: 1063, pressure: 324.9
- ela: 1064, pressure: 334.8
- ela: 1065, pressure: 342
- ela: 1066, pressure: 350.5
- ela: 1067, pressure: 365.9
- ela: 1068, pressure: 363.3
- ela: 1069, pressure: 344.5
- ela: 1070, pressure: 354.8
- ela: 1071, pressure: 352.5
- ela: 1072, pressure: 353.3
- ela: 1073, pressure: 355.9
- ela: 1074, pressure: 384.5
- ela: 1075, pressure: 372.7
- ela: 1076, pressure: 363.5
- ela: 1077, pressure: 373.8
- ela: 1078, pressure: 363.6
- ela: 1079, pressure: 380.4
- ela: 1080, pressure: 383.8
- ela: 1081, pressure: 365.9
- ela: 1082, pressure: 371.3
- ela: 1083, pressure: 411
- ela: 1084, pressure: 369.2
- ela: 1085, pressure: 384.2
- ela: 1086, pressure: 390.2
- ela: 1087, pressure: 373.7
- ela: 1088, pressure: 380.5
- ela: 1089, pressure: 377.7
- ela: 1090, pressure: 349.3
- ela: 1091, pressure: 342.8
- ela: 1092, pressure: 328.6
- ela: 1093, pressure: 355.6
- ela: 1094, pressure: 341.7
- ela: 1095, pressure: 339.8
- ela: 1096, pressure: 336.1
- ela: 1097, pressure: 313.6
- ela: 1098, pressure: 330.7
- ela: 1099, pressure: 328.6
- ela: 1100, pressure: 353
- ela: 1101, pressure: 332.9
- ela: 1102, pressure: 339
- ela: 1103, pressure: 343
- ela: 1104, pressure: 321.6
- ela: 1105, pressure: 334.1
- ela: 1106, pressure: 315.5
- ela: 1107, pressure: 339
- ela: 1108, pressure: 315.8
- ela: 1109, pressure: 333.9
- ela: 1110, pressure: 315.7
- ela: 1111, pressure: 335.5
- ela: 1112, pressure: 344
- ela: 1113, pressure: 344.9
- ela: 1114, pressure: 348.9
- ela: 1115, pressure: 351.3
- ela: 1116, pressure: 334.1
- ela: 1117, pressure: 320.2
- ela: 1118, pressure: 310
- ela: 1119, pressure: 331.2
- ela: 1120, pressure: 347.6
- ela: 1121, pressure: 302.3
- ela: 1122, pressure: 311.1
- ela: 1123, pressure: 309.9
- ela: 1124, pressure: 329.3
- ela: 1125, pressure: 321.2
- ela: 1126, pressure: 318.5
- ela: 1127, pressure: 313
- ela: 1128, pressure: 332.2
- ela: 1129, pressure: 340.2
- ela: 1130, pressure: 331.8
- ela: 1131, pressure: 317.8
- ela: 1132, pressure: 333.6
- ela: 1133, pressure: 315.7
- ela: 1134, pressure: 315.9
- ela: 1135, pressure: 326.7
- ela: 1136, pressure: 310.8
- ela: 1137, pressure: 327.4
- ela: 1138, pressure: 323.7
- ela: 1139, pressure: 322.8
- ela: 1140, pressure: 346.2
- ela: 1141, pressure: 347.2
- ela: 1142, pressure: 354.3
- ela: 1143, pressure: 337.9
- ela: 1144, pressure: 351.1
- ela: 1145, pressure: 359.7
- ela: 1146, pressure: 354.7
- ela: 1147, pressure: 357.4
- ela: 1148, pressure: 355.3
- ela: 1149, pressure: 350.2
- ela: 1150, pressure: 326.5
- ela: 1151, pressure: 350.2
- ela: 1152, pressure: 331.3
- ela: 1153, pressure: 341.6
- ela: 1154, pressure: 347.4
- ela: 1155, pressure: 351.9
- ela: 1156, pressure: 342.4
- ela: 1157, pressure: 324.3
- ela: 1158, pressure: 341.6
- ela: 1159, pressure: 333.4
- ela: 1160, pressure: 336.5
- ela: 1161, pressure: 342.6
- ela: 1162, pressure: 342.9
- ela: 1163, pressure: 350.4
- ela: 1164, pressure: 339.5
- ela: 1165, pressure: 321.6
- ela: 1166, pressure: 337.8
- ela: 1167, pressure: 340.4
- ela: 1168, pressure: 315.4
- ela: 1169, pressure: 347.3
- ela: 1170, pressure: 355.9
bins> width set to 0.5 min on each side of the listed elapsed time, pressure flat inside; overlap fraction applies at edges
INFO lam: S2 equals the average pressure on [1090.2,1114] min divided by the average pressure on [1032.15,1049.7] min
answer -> 1.06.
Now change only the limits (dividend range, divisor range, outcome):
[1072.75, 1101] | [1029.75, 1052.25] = 1.13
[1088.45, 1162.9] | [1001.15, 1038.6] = 1.05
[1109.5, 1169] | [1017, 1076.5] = 1.01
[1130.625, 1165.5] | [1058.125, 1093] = 0.94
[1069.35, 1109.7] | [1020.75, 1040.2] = 1.11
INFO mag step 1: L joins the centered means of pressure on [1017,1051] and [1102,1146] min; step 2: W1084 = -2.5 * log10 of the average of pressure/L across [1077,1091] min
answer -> -0.16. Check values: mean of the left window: 318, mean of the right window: 330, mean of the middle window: 376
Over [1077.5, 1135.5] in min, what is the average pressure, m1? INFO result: 340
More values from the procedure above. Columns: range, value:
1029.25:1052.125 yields 318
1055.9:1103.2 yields 353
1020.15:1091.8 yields 340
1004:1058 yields 322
